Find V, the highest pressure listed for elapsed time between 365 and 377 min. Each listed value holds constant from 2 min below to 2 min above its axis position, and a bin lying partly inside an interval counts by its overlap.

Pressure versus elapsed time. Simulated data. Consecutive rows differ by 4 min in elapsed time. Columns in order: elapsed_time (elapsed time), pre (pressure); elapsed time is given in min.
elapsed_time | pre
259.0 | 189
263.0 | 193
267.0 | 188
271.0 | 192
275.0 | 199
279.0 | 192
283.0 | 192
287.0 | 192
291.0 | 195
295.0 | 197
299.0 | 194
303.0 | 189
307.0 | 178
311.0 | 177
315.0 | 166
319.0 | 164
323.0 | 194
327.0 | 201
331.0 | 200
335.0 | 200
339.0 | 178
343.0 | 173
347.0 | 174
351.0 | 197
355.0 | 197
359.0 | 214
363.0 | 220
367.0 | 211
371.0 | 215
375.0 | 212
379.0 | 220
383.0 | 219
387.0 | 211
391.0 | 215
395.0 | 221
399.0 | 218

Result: 215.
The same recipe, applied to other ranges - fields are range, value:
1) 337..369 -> 220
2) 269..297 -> 199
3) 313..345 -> 201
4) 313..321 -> 166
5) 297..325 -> 194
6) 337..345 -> 178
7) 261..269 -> 193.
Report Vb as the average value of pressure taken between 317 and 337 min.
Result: 192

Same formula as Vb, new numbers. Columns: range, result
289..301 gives 195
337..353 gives 180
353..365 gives 210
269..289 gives 193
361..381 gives 216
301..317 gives 178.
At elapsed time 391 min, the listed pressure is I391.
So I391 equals 215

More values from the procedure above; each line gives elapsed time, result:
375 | 212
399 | 218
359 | 214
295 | 197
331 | 200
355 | 197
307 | 178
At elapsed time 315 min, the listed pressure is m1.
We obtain 166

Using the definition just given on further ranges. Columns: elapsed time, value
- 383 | 219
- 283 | 192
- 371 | 215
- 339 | 178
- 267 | 188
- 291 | 195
